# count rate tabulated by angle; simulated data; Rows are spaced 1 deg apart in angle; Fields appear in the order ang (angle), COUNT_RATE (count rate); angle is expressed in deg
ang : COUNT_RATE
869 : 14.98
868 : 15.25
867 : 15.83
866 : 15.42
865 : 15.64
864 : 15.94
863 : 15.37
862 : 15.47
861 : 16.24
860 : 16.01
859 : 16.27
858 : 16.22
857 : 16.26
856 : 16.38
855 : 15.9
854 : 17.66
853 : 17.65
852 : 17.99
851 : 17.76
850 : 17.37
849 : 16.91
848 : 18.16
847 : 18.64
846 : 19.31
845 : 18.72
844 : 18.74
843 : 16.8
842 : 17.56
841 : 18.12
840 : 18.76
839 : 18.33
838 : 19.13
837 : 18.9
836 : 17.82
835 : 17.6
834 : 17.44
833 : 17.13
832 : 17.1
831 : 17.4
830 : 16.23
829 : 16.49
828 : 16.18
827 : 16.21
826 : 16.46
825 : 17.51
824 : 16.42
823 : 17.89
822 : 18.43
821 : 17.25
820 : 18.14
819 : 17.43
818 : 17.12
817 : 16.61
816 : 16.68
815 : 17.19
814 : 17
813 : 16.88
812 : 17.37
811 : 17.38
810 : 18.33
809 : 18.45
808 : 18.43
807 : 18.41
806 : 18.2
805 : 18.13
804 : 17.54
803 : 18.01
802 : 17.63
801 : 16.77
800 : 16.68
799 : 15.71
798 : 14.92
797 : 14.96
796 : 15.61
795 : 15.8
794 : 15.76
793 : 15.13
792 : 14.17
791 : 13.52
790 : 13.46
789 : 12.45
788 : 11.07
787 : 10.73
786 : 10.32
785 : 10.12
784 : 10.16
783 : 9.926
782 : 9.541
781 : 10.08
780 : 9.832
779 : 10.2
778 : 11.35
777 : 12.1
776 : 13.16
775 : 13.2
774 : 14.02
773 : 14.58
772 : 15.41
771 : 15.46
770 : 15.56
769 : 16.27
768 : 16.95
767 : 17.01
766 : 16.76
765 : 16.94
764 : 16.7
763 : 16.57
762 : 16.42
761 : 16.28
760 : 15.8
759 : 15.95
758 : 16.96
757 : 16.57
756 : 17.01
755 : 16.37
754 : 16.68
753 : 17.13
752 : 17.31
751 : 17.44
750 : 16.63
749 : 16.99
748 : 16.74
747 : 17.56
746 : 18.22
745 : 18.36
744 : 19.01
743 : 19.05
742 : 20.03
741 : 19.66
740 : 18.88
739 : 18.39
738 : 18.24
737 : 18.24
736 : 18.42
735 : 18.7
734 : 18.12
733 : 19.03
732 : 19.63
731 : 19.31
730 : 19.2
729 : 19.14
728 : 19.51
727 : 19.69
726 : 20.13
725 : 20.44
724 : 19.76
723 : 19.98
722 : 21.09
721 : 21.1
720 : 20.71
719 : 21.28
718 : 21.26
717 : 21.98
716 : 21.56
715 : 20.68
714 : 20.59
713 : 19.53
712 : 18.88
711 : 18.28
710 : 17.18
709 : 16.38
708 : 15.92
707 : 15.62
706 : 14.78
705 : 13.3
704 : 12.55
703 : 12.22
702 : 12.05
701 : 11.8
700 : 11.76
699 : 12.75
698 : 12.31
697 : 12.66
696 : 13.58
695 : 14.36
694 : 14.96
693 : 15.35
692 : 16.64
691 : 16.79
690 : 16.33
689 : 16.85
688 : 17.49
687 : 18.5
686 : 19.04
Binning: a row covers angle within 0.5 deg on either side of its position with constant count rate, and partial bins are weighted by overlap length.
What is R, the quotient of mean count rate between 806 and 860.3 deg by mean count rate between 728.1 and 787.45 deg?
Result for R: 1.1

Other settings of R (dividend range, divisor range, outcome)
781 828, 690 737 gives 0.90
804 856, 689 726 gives 1.04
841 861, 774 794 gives 1.48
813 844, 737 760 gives 0.98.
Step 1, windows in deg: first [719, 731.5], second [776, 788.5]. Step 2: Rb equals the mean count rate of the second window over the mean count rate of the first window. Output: 0.5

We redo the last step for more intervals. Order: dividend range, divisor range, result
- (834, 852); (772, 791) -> 1.56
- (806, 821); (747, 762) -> 1.05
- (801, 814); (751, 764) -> 1.07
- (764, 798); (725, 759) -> 0.74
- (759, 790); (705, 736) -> 0.70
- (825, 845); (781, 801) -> 1.33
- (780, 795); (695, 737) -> 0.68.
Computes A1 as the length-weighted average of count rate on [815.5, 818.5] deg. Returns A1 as 16.8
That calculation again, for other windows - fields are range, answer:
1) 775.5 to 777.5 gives 12.6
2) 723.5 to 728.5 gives 19.9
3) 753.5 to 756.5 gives 16.7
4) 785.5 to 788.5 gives 10.7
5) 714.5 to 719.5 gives 21.4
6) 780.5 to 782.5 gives 9.81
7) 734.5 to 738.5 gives 18.4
